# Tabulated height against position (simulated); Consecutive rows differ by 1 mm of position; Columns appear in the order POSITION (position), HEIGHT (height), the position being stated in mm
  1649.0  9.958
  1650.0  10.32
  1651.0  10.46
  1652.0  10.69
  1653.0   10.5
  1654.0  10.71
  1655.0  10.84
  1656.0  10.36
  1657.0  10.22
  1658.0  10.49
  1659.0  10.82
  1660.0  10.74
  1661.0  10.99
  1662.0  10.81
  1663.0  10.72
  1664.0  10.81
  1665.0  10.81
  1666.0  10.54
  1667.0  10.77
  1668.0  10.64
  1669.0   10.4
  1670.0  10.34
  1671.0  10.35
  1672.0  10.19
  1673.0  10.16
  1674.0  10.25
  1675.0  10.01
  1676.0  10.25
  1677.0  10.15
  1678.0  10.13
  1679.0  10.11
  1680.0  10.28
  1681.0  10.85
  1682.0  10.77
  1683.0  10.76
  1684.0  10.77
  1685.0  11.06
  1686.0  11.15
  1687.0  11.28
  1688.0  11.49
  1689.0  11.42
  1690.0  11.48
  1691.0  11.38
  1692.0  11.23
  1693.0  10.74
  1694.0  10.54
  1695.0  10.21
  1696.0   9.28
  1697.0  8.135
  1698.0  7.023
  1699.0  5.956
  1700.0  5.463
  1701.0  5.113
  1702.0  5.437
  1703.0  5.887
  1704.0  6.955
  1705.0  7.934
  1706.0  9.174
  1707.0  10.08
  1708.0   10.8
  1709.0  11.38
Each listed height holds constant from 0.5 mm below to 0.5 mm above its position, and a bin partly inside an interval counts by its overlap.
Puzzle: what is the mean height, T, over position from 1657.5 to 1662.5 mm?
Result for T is 10.8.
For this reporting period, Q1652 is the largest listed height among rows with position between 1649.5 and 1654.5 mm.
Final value 10.71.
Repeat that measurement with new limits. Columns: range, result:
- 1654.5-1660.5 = 10.84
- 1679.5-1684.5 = 10.85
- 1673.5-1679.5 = 10.25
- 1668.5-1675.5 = 10.4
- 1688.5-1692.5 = 11.48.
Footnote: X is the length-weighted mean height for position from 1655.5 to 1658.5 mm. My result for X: 10.4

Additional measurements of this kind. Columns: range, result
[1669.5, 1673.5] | 10.3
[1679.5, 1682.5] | 10.6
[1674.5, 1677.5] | 10.1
